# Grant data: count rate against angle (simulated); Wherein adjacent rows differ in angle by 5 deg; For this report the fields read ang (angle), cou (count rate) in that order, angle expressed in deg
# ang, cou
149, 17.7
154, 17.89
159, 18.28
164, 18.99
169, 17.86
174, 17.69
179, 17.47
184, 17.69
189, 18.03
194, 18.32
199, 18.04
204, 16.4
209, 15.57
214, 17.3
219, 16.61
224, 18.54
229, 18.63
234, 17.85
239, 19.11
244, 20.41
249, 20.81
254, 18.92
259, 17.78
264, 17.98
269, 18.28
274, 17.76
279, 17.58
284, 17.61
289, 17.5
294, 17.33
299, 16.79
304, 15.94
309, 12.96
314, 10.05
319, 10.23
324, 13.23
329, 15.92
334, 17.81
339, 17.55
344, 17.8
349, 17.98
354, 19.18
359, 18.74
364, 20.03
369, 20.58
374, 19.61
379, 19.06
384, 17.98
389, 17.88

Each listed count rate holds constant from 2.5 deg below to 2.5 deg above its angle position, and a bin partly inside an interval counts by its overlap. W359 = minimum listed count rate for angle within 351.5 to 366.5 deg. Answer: 18.74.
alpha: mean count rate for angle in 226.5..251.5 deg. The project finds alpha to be 19.4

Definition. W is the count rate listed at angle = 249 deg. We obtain 20.81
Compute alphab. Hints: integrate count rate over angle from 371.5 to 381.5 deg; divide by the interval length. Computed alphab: 19.3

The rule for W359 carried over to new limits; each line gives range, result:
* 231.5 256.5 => 17.85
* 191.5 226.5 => 15.57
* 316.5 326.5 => 10.23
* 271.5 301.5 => 16.79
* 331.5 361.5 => 17.55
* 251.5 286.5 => 17.58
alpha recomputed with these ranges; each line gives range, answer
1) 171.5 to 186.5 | 17.6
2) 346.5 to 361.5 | 18.6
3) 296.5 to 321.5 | 13.2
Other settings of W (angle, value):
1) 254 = 18.92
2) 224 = 18.54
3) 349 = 17.98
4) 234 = 17.85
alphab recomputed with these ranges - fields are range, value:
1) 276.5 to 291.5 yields 17.6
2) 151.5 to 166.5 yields 18.4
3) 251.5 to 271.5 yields 18.2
